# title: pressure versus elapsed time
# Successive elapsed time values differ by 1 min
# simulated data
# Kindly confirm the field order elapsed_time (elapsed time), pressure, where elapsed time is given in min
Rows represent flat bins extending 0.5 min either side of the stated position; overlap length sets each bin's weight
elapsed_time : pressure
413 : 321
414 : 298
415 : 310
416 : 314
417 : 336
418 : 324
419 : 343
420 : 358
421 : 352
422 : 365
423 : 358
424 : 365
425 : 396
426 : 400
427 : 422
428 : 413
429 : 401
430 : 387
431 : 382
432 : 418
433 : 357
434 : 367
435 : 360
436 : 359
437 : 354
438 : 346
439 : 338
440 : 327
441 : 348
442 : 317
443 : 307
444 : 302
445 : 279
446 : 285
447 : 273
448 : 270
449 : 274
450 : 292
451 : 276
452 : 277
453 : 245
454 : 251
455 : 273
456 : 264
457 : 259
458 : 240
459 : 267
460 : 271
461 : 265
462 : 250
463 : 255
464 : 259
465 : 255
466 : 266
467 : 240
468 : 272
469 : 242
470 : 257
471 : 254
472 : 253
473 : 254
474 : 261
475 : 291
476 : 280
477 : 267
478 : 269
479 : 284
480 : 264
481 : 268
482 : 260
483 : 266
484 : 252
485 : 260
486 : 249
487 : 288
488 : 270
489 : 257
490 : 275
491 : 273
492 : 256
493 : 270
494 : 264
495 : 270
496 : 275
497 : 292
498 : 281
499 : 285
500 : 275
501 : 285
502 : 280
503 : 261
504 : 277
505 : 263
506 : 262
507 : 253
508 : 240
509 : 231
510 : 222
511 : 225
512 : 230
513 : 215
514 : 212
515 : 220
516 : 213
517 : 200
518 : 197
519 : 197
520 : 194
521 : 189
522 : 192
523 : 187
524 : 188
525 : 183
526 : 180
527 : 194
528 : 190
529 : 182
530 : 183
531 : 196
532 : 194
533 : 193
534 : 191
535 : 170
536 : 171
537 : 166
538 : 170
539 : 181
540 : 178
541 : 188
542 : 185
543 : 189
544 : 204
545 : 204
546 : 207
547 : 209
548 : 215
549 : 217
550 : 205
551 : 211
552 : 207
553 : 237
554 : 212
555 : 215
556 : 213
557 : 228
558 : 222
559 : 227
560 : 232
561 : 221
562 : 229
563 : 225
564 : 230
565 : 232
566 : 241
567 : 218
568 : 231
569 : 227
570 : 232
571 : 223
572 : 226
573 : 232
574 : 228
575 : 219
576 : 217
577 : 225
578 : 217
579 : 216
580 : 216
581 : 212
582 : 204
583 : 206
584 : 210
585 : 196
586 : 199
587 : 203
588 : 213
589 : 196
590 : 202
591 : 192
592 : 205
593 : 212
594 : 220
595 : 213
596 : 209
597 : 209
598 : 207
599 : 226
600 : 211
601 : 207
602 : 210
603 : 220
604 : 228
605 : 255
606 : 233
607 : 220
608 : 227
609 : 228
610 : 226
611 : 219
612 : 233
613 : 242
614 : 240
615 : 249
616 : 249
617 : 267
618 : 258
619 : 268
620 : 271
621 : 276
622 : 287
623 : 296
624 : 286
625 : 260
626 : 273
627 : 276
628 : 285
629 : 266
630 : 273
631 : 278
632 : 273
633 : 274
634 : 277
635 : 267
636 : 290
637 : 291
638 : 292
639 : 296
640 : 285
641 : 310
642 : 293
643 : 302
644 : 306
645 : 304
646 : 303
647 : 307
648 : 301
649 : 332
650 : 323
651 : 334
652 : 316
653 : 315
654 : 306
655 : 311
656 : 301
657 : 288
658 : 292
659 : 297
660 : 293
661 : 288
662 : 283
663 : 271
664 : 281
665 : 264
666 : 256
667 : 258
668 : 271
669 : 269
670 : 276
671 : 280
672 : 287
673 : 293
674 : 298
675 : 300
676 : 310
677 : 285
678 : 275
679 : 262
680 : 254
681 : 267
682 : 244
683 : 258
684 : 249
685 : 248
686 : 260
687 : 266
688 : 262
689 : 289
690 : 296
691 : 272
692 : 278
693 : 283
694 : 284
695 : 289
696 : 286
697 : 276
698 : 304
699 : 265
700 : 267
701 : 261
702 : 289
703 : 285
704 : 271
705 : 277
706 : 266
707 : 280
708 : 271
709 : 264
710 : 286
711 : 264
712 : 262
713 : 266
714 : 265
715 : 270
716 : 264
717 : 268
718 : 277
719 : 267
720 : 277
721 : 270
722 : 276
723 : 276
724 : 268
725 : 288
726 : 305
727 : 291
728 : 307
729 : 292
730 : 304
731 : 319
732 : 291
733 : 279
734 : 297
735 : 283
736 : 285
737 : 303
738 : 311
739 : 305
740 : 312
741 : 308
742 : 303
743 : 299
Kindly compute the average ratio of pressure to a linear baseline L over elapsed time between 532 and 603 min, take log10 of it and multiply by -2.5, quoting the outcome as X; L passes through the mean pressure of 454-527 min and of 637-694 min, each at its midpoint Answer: 0.26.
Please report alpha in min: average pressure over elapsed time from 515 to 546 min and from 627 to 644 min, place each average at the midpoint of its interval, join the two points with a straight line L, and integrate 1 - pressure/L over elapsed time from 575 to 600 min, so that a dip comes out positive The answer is 3.2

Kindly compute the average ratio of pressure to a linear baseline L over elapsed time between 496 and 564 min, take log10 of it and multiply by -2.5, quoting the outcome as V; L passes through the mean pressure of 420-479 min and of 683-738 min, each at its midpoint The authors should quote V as 0.35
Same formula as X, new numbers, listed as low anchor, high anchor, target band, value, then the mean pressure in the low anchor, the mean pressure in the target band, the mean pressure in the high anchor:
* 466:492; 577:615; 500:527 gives 0.124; 264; 223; 216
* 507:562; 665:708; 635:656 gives -0.192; 203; 305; 275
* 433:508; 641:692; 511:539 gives 0.405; 278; 193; 286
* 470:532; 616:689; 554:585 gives 0.176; 242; 222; 283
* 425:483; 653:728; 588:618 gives 0.267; 298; 223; 277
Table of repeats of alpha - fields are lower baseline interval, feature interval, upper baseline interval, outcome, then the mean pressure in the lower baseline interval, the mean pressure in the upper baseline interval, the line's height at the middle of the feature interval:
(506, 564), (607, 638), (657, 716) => -2.2 min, 205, 275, 245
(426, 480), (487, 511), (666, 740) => 2.4 min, 298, 279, 295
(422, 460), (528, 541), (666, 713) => 5.3 min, 325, 274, 306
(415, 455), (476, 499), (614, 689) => 3.8 min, 336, 282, 323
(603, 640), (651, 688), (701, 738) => -1.3 min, 262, 281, 271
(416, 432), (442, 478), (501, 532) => 5.1 min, 373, 216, 312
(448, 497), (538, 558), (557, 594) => 2.2 min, 265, 218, 230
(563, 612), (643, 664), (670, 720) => -4.2 min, 218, 274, 253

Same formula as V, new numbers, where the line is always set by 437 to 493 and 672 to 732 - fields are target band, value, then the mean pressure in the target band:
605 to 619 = 0.15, 239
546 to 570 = 0.23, 222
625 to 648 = -0.04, 287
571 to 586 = 0.26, 216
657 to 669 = 0.00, 278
